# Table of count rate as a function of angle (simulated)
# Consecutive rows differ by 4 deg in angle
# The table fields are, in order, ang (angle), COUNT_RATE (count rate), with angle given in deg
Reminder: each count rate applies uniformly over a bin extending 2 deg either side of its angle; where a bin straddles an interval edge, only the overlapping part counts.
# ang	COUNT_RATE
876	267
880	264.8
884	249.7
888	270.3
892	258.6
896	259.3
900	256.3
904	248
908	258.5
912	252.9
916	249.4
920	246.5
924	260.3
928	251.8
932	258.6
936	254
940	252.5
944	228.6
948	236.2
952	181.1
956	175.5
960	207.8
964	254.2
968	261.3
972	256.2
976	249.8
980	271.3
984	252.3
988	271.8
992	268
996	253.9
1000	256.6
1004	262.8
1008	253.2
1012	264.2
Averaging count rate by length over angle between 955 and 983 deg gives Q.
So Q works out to 242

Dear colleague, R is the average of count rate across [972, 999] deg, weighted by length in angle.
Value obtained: 261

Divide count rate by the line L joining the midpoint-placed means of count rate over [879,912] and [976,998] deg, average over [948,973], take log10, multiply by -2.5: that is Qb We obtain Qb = 0.17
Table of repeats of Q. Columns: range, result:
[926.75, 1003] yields 244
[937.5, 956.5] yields 219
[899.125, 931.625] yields 253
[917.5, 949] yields 249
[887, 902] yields 261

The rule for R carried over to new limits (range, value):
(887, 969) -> 243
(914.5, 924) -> 250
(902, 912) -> 253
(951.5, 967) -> 211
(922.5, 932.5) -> 256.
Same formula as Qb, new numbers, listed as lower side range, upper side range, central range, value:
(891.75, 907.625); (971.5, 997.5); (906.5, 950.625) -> 0.04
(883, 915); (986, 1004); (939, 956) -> 0.19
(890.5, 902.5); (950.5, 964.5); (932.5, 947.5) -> -0.14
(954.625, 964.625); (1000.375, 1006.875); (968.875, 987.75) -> -0.13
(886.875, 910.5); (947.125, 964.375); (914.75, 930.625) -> -0.07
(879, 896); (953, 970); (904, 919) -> -0.02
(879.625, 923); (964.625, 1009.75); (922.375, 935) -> 0.00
